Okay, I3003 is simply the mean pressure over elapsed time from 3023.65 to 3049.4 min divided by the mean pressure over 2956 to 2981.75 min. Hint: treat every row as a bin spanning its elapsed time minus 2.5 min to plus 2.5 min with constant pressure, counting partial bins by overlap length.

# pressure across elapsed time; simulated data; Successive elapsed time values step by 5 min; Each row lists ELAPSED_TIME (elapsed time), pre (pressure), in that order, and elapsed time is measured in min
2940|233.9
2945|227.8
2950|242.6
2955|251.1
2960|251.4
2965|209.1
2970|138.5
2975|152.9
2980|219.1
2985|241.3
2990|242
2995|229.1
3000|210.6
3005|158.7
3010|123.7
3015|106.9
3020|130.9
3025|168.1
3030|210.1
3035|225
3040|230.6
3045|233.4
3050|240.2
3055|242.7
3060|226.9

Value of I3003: 1.10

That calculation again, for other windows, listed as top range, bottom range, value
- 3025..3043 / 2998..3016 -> 1.41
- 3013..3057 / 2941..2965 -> 0.83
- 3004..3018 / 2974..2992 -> 0.58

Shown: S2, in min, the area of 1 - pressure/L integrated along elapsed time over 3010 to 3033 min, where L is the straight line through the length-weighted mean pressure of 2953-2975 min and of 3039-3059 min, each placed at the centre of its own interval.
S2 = 7.56 min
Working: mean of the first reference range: 205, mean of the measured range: 152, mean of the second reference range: 236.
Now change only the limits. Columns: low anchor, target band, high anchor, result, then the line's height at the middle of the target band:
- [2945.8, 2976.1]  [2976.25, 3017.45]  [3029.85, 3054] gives 5.4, 220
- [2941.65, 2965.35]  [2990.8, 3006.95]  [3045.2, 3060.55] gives 2.2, 238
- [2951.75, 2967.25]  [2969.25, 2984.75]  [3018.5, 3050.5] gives 3.1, 230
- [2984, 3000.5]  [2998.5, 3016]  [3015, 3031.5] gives 4.3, 196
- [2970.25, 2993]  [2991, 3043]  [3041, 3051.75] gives 9.5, 223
